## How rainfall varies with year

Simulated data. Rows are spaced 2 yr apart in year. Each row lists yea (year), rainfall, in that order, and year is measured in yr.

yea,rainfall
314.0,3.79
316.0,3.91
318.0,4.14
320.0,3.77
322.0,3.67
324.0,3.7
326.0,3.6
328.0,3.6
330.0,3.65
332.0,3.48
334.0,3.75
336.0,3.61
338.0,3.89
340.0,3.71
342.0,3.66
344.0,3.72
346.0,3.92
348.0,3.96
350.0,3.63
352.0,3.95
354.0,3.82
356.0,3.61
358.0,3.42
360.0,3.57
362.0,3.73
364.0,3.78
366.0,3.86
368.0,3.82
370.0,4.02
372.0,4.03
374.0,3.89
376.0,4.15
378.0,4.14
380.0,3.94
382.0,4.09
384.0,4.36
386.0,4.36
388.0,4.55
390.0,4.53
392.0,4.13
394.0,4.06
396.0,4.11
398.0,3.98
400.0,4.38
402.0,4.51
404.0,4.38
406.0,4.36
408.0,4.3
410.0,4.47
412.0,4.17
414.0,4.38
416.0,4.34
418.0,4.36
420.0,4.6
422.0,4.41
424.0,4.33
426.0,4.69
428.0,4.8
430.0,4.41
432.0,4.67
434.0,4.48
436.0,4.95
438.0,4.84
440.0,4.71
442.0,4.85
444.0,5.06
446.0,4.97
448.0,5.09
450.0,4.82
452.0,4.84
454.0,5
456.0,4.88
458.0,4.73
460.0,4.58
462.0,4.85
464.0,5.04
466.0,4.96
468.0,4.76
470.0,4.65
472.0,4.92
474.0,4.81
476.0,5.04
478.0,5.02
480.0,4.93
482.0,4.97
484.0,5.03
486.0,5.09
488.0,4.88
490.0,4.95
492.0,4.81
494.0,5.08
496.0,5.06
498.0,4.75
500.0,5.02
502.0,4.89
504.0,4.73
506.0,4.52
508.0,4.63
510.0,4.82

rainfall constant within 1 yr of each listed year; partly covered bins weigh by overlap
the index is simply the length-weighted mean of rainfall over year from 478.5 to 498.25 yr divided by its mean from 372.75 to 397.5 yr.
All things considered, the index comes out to 1.19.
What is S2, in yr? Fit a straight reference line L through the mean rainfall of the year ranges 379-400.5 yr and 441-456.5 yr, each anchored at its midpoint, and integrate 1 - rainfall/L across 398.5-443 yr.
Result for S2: 0.9 yr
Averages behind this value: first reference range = 4.22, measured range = 4.51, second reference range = 4.94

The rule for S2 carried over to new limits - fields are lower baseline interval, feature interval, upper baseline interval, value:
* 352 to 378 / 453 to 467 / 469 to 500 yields -0.5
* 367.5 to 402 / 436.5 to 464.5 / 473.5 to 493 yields -1.1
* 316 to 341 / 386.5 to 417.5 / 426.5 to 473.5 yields 0.5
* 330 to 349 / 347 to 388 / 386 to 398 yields 1.0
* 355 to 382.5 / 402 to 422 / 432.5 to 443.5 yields 0.2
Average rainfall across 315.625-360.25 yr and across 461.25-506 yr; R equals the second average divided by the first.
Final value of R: 1.3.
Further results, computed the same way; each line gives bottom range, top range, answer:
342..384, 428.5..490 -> 1.26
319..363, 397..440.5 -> 1.21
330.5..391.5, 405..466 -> 1.20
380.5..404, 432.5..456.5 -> 1.14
